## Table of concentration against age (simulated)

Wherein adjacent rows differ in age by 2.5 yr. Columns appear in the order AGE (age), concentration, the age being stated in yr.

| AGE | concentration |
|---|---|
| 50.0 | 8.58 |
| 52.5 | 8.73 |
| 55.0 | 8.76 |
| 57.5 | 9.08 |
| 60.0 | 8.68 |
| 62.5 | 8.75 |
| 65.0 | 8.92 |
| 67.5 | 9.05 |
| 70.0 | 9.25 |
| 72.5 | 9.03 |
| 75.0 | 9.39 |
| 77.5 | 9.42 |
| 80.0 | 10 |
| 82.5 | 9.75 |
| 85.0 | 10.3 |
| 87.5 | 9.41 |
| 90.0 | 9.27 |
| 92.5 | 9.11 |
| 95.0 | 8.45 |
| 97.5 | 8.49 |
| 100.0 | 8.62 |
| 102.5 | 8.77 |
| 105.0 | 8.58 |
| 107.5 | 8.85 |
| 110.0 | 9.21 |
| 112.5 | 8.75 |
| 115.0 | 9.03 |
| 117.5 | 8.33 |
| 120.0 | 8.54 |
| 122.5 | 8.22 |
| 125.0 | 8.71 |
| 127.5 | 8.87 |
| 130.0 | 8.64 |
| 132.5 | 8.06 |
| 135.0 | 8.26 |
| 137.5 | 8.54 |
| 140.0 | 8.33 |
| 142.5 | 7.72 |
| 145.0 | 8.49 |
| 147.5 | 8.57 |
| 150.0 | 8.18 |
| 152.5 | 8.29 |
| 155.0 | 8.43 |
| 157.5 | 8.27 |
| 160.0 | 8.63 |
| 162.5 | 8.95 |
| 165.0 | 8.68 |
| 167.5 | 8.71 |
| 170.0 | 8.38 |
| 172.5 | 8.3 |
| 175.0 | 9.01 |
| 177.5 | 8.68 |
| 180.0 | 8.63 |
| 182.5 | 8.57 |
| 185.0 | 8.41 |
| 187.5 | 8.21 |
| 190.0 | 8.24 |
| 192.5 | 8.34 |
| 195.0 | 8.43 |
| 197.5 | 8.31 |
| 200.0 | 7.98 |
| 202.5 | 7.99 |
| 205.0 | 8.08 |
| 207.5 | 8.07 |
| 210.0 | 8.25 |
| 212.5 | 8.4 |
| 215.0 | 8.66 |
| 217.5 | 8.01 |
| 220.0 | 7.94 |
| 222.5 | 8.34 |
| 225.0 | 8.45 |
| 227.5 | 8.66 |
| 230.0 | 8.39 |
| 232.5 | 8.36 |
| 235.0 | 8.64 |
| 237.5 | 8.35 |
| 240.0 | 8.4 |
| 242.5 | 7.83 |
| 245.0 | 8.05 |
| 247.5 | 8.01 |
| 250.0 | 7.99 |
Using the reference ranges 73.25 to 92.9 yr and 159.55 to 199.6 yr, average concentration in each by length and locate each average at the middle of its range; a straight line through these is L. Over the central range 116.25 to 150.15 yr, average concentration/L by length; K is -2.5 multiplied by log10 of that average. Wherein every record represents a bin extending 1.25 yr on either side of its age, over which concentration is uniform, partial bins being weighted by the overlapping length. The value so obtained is 0.079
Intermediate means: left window 9.59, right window 8.52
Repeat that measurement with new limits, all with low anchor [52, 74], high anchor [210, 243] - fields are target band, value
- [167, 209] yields 0.02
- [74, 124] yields -0.03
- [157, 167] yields -0.01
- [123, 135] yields 0.02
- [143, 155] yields 0.04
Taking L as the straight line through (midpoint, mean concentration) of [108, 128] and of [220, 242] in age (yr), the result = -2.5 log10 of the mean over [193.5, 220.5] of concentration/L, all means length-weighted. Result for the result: 0.034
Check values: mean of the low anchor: 8.71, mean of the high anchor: 8.4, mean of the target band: 8.2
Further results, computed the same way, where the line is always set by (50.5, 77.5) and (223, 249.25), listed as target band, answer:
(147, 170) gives 0.01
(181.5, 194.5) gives 0.02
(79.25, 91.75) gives -0.10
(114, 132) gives 0.02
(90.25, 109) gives 0.01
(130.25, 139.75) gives 0.05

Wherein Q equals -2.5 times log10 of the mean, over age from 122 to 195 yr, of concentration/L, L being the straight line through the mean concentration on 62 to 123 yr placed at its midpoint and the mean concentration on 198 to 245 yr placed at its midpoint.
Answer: 0.02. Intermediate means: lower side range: 9.03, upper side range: 8.26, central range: 8.46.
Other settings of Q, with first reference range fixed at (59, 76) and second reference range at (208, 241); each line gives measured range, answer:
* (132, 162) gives 0.04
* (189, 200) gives 0.03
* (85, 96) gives -0.04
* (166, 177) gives 0.00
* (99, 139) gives 0.02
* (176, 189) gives 0.00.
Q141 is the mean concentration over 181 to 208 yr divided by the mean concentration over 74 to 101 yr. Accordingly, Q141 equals 0.9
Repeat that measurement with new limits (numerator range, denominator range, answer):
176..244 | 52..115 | 0.92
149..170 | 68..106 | 0.93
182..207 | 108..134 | 0.95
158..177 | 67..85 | 0.91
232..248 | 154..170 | 0.96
